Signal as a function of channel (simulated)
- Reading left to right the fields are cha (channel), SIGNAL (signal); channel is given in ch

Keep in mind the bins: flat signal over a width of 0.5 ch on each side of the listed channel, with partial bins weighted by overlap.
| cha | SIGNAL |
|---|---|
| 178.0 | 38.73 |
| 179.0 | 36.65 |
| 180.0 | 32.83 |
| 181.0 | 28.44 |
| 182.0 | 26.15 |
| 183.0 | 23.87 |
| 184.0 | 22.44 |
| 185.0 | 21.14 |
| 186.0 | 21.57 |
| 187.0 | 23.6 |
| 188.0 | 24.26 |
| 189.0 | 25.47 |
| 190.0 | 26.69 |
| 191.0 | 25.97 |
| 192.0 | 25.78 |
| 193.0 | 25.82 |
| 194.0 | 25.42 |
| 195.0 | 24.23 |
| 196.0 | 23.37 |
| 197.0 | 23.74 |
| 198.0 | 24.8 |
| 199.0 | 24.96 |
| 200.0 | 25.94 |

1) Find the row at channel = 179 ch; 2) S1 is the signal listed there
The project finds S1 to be 36.65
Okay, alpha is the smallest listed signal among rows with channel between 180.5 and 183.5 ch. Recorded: 23.87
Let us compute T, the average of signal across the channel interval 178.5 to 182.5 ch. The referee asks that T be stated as 31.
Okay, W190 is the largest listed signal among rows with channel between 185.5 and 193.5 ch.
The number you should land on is 26.69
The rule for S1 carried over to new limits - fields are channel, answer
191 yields 25.97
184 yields 22.44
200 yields 25.94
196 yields 23.37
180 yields 32.83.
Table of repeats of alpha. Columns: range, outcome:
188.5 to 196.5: 23.37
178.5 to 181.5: 28.44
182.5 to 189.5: 21.14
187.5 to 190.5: 24.26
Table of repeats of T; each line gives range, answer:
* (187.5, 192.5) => 25.6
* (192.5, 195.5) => 25.2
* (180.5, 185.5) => 24.4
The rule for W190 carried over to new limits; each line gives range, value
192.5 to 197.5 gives 25.82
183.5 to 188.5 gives 24.26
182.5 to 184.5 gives 23.87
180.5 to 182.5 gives 28.44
